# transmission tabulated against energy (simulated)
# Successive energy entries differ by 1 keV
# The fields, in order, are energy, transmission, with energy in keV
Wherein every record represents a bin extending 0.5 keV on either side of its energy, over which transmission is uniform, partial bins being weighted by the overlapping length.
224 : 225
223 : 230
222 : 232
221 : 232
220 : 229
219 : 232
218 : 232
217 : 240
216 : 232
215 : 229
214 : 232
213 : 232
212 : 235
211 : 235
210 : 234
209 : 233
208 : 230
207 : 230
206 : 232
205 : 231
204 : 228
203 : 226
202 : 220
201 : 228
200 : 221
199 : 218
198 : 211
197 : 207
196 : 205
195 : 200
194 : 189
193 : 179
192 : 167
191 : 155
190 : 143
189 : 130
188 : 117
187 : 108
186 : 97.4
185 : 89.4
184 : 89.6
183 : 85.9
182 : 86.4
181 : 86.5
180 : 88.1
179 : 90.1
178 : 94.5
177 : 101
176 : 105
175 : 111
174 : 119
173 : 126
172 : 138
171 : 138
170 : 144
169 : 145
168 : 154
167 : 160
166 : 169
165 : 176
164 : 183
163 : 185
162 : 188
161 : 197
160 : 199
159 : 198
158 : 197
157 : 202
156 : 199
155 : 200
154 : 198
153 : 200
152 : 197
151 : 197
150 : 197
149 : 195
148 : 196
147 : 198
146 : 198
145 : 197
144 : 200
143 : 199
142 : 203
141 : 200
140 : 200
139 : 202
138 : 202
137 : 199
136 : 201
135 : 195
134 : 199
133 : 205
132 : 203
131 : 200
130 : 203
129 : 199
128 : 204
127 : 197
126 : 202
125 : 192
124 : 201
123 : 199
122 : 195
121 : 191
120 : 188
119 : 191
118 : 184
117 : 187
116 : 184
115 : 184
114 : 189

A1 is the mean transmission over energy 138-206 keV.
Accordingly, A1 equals 169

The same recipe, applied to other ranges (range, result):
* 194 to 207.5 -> 219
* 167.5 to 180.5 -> 120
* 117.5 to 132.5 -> 197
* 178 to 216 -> 178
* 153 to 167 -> 191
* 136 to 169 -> 193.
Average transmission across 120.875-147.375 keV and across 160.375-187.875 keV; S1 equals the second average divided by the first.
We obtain 0.64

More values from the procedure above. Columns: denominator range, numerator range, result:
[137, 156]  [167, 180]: 0.61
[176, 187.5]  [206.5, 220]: 2.50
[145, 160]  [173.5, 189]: 0.50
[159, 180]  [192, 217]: 1.51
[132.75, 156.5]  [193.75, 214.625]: 1.12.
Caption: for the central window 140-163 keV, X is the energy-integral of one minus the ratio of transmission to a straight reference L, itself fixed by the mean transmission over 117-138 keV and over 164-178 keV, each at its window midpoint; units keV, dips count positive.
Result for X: -4.76 keV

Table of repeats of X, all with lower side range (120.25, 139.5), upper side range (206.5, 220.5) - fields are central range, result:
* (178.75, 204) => 7.8 keV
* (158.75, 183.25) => 8.7 keV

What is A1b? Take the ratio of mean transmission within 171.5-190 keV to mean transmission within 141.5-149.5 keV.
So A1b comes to 0.53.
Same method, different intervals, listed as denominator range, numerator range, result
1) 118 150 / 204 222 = 1.17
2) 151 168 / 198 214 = 1.20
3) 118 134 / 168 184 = 0.56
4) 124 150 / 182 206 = 0.86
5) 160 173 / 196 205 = 1.33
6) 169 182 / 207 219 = 2.08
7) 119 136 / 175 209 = 0.81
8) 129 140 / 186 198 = 0.81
